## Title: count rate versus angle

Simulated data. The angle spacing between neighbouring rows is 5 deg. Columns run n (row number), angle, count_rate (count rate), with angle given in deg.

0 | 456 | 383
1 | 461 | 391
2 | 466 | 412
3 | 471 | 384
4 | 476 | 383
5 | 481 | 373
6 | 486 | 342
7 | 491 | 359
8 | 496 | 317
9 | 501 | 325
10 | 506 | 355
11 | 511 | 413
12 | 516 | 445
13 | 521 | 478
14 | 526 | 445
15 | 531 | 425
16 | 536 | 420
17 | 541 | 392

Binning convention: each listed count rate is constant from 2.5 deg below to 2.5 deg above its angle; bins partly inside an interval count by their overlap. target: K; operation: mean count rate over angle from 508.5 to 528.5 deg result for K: 445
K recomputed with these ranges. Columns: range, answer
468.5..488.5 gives 370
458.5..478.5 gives 392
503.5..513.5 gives 384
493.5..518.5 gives 371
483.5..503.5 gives 336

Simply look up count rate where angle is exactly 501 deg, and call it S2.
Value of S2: 325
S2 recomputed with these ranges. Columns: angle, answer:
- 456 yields 383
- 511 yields 413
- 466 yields 412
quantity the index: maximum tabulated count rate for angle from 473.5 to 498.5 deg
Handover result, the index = 383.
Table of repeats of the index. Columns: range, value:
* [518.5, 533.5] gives 478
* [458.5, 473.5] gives 412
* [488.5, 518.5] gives 445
